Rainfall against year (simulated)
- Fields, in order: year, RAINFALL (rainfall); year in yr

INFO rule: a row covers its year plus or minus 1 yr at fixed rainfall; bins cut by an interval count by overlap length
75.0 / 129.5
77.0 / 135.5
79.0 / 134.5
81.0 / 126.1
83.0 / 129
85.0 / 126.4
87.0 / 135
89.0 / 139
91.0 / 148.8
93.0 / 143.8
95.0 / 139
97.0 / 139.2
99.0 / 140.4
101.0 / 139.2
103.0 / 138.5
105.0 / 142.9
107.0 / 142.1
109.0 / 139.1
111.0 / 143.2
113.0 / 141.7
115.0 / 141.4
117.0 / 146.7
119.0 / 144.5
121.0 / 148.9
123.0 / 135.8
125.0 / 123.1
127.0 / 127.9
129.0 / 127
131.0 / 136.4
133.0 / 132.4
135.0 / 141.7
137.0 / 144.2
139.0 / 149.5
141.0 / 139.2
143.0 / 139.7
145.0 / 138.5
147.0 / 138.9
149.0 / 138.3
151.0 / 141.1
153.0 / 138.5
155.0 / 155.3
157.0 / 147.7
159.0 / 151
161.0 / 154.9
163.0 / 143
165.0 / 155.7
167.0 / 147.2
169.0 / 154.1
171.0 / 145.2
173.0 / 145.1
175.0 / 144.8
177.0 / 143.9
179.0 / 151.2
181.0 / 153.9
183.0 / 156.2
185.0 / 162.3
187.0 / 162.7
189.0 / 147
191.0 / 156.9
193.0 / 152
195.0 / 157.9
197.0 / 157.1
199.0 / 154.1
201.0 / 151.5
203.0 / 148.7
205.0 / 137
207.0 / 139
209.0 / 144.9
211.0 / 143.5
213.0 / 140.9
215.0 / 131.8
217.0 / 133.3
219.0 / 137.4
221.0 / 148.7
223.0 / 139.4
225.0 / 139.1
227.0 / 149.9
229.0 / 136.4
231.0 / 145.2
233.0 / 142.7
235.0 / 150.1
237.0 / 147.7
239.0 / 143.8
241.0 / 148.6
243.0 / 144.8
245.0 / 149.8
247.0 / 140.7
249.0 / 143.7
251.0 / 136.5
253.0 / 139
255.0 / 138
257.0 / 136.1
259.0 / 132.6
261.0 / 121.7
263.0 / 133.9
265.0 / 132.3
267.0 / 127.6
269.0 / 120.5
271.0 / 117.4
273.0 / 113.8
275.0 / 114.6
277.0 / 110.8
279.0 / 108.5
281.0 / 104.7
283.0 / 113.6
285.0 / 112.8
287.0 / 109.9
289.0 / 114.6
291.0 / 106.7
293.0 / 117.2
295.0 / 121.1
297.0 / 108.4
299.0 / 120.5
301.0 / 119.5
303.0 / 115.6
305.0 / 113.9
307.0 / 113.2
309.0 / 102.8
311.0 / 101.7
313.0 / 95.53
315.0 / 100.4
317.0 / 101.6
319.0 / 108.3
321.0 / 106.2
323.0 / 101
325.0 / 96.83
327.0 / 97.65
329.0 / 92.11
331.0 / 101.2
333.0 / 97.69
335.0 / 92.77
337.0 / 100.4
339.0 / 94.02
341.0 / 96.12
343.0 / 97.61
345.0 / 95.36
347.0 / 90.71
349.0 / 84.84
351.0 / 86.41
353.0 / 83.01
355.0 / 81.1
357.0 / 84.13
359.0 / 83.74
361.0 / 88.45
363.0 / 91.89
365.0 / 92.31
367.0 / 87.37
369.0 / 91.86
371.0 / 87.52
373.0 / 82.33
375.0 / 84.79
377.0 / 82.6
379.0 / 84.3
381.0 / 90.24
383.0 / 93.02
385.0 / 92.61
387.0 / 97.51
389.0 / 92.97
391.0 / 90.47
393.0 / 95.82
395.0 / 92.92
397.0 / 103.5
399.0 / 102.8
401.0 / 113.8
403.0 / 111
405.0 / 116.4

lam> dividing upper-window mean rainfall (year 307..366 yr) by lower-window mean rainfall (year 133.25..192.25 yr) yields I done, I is 0.64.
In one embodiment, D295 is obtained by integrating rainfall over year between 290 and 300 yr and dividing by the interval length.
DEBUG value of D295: 115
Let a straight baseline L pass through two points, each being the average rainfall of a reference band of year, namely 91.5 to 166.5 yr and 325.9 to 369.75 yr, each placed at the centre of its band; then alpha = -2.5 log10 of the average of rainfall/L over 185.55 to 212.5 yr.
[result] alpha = -0.195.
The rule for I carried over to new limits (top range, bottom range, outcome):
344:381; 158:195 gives 0.57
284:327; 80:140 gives 0.79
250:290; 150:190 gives 0.81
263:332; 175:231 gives 0.75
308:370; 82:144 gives 0.68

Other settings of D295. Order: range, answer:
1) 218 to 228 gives 143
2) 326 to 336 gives 96.3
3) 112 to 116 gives 142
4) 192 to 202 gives 155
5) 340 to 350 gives 92.9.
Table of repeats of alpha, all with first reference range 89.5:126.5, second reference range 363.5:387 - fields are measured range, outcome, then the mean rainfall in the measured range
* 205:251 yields -0.21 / 143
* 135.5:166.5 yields -0.10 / 145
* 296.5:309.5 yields -0.11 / 114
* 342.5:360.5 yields 0.07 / 87.2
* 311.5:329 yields -0.01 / 100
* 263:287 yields -0.08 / 117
